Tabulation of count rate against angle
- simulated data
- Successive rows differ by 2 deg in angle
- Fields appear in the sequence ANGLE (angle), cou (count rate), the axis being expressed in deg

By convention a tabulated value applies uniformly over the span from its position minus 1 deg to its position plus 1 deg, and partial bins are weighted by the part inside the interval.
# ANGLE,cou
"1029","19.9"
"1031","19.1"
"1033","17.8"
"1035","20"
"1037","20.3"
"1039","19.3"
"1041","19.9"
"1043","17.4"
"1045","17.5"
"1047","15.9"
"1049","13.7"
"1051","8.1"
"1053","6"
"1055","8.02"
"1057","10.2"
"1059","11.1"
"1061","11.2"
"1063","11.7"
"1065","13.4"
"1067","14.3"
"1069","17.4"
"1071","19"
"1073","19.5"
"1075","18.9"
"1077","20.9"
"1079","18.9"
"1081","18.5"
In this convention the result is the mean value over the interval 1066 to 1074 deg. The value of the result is 17.6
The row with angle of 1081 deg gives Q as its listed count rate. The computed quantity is 18.5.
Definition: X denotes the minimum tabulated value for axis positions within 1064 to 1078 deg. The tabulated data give 13.4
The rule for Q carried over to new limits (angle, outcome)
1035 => 20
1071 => 19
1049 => 13.7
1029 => 19.9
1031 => 19.1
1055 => 8.02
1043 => 17.4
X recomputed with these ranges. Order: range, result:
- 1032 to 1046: 17.4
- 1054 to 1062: 8.02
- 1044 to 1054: 6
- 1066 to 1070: 14.3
